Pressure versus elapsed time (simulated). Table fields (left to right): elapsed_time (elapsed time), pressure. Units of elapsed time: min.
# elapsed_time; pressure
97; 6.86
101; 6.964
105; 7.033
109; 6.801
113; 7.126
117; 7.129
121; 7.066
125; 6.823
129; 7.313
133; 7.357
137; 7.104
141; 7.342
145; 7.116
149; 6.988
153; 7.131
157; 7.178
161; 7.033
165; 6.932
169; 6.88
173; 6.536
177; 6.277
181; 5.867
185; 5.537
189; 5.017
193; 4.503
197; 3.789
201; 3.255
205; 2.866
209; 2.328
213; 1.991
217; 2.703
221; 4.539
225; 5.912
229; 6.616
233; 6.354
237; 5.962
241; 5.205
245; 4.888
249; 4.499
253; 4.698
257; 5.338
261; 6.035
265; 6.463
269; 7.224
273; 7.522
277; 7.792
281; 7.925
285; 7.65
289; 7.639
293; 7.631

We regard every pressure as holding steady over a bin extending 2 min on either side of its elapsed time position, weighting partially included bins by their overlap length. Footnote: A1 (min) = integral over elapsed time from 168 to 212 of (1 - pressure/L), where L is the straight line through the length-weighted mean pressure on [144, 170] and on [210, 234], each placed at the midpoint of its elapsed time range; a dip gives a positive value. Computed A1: 8.9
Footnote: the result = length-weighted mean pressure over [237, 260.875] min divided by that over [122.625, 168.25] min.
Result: 0.72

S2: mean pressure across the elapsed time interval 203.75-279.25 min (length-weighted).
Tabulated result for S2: 5.24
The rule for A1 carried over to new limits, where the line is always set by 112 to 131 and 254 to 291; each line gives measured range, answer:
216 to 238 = 5.0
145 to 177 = 0.7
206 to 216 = 6.8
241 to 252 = 3.5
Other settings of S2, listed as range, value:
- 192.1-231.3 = 3.85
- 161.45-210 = 5.1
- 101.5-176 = 7.04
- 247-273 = 5.85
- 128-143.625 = 7.27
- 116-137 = 7.13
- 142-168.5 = 7.06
